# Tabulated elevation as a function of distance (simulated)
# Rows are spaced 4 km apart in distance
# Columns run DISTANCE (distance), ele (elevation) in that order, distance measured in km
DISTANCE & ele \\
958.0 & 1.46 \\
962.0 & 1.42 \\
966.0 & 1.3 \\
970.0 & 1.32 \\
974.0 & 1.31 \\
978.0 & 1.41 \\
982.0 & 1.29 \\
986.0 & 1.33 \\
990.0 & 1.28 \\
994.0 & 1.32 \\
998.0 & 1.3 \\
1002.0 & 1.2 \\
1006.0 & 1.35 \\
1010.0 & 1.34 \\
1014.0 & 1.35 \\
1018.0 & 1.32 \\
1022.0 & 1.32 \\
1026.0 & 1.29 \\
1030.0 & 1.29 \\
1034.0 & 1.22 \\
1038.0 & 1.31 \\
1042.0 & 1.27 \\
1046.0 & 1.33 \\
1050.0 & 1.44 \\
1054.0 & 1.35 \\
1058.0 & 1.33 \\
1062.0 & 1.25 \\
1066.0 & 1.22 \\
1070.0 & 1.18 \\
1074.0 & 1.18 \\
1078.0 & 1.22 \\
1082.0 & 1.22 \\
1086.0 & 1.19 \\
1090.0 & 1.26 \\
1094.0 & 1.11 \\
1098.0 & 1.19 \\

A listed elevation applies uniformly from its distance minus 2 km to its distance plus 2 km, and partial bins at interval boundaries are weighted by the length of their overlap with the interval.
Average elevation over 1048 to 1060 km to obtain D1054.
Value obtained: 1.37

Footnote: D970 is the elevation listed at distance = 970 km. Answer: 1.32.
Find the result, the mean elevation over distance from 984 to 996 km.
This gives 1.31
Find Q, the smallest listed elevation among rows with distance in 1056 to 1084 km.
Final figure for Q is 1.18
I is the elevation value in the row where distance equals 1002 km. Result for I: 1.2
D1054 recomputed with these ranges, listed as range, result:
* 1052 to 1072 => 1.27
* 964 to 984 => 1.33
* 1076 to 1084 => 1.22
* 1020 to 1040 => 1.29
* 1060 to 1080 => 1.21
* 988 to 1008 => 1.29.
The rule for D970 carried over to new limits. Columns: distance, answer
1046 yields 1.33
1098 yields 1.19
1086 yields 1.19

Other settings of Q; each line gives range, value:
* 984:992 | 1.28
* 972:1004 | 1.2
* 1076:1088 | 1.19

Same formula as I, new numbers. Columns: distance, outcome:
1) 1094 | 1.11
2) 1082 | 1.22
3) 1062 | 1.25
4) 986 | 1.33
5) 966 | 1.3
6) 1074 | 1.18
